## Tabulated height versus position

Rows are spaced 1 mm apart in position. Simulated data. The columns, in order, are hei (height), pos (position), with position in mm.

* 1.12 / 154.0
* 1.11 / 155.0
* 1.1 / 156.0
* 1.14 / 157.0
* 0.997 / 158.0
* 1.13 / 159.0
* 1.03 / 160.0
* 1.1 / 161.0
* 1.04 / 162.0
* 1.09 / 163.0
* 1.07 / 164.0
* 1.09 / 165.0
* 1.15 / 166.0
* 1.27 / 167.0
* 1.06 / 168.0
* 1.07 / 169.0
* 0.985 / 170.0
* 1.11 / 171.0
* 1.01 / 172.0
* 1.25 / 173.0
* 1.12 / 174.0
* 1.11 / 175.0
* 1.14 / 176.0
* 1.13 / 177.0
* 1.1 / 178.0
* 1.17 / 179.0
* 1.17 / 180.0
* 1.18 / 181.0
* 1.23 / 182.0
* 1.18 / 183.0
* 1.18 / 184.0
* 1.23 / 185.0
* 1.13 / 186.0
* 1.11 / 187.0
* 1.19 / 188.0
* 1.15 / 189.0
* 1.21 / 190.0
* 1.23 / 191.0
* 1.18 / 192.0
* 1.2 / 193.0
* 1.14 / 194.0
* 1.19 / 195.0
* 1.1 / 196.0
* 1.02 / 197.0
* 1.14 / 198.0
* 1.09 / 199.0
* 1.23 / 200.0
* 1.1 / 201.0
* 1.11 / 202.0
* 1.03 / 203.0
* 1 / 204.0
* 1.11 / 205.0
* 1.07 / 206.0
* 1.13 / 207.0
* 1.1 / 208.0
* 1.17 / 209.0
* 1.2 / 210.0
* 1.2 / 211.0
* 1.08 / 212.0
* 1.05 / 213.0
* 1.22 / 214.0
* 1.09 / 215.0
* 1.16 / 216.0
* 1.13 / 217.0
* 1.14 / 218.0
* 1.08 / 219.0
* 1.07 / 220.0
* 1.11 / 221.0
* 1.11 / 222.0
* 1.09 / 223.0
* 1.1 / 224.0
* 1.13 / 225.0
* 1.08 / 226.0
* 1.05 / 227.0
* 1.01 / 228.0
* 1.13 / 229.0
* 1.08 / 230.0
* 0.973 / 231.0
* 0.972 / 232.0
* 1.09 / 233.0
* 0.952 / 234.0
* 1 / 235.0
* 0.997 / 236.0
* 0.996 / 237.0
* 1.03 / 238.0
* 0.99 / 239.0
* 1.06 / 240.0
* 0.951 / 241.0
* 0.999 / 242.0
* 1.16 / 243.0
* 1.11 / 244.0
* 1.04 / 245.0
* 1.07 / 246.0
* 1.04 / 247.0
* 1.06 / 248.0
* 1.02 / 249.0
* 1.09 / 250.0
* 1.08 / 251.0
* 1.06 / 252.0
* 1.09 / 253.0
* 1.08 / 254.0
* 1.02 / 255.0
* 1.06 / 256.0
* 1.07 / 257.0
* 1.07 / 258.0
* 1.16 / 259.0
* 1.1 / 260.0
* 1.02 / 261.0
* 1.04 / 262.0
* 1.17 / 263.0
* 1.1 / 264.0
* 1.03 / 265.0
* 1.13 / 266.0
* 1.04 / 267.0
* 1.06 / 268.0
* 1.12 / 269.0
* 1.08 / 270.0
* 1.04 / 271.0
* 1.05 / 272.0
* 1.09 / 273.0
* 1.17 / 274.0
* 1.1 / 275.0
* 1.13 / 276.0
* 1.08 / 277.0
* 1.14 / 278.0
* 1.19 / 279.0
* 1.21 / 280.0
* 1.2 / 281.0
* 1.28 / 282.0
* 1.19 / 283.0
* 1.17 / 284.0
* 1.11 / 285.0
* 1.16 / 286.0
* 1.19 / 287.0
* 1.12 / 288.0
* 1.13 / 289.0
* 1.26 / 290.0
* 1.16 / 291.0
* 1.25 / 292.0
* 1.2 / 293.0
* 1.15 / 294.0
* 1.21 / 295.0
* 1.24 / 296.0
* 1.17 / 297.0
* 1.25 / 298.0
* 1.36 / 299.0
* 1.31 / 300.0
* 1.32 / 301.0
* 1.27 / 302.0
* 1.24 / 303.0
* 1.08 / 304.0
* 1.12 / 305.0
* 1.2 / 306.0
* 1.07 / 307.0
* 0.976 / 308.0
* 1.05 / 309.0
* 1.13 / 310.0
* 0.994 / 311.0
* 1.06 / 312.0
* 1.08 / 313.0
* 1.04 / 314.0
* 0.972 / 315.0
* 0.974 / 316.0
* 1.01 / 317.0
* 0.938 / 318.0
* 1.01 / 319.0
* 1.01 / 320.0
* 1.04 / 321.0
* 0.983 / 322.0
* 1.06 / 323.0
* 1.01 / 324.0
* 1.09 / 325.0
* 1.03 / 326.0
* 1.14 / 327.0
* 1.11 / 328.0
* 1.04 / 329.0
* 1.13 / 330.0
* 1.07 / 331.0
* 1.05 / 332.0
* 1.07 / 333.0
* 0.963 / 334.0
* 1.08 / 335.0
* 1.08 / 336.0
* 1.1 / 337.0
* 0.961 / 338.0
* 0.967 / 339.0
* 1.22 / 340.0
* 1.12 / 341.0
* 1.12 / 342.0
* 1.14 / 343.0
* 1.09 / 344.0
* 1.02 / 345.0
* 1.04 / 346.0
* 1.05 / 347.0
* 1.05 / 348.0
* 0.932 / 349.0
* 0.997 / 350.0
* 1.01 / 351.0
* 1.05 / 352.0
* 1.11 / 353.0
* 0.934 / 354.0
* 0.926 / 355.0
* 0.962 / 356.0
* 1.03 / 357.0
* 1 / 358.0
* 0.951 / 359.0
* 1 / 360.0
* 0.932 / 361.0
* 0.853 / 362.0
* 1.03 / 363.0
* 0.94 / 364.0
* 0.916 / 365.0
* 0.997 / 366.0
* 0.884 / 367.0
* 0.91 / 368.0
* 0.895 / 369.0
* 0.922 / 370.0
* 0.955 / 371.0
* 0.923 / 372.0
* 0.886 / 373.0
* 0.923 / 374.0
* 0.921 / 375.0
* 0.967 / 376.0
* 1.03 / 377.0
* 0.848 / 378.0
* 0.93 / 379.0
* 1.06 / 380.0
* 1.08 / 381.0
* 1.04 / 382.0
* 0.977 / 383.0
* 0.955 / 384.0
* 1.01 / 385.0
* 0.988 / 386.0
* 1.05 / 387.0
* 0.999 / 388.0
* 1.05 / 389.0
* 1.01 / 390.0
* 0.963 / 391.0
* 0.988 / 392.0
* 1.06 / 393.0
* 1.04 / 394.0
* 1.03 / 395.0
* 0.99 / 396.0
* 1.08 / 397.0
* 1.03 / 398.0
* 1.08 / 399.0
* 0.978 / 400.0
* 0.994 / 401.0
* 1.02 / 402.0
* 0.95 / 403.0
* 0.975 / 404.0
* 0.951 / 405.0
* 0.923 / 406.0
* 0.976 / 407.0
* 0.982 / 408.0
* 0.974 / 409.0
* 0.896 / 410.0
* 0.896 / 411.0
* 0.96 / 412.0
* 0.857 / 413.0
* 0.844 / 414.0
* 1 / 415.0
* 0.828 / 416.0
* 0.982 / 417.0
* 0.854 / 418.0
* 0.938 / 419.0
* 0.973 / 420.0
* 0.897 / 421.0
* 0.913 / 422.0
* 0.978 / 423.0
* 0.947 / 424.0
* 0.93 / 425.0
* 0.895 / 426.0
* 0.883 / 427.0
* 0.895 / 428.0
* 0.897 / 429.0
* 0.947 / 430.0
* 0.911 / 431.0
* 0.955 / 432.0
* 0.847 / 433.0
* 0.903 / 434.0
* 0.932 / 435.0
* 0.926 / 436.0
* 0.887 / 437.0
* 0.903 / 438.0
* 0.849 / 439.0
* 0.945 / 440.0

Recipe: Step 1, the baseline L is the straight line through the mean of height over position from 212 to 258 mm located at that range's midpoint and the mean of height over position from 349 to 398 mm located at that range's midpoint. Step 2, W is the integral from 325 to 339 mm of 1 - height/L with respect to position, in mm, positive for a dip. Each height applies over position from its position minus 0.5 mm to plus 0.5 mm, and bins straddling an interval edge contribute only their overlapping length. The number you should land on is -0.78 mm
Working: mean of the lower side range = 1.06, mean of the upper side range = 0.979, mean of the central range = 1.06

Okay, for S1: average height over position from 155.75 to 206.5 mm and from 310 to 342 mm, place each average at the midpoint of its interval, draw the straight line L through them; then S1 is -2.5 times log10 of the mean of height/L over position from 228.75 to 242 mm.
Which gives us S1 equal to 0.08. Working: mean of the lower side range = 1.12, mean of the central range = 1.01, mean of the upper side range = 1.05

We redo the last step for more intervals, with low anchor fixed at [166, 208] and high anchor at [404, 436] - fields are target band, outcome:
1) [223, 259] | 0.04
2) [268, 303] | -0.13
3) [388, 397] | -0.08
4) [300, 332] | -0.06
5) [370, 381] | 0.02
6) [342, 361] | -0.03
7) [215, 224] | 0.00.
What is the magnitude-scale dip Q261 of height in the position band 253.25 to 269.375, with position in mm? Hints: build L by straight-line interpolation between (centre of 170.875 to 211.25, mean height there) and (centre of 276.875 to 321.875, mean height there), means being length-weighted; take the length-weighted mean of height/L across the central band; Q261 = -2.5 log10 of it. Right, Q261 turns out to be 0.06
